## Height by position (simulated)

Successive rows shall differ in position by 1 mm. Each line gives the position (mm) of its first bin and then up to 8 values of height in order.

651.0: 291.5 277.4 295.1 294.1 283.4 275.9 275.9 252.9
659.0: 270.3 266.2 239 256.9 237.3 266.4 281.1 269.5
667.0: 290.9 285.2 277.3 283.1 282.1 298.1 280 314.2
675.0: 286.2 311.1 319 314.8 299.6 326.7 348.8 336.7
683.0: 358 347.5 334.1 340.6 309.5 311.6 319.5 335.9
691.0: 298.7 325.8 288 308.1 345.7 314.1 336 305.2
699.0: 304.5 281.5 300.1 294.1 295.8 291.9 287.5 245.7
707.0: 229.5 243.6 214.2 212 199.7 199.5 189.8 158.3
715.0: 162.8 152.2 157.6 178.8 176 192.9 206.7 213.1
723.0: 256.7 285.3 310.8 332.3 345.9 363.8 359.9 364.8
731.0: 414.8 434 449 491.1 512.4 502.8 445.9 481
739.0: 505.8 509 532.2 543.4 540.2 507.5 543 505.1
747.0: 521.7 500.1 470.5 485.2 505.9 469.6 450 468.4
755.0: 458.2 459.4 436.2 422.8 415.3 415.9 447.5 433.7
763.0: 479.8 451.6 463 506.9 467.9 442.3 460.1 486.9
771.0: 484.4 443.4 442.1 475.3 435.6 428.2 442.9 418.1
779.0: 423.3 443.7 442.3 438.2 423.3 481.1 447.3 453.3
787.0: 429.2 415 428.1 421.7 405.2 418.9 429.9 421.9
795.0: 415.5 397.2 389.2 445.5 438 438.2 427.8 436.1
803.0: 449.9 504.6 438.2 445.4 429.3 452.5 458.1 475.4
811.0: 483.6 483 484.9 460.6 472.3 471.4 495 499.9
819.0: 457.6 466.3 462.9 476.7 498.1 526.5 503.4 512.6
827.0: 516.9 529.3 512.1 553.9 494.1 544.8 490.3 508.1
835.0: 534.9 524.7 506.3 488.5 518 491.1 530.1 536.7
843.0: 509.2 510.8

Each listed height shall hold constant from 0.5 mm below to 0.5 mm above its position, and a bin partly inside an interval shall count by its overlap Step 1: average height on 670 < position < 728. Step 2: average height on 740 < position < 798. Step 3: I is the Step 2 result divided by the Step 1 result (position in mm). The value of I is 1.6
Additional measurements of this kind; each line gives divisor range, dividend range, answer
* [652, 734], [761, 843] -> 1.63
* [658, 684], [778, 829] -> 1.56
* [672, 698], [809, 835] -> 1.55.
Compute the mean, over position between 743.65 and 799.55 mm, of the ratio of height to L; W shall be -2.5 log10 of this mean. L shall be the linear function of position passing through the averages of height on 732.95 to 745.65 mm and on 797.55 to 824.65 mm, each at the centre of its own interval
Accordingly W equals 0.09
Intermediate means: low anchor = 507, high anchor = 466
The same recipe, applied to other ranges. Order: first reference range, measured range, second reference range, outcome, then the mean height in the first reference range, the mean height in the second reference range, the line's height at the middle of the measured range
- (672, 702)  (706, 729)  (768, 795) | 0.48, 317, 440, 356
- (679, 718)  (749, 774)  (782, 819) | -0.20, 278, 446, 382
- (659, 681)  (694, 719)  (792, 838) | 0.32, 286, 474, 333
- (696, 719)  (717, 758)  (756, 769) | -0.16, 238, 449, 354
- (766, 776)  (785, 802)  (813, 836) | 0.13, 461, 500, 477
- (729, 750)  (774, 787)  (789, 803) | 0.00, 486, 423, 440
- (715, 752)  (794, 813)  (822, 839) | 0.08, 395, 514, 481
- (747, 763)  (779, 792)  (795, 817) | 0.05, 459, 452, 454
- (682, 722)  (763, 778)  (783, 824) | -0.18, 266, 451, 391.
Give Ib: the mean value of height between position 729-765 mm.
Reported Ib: 472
